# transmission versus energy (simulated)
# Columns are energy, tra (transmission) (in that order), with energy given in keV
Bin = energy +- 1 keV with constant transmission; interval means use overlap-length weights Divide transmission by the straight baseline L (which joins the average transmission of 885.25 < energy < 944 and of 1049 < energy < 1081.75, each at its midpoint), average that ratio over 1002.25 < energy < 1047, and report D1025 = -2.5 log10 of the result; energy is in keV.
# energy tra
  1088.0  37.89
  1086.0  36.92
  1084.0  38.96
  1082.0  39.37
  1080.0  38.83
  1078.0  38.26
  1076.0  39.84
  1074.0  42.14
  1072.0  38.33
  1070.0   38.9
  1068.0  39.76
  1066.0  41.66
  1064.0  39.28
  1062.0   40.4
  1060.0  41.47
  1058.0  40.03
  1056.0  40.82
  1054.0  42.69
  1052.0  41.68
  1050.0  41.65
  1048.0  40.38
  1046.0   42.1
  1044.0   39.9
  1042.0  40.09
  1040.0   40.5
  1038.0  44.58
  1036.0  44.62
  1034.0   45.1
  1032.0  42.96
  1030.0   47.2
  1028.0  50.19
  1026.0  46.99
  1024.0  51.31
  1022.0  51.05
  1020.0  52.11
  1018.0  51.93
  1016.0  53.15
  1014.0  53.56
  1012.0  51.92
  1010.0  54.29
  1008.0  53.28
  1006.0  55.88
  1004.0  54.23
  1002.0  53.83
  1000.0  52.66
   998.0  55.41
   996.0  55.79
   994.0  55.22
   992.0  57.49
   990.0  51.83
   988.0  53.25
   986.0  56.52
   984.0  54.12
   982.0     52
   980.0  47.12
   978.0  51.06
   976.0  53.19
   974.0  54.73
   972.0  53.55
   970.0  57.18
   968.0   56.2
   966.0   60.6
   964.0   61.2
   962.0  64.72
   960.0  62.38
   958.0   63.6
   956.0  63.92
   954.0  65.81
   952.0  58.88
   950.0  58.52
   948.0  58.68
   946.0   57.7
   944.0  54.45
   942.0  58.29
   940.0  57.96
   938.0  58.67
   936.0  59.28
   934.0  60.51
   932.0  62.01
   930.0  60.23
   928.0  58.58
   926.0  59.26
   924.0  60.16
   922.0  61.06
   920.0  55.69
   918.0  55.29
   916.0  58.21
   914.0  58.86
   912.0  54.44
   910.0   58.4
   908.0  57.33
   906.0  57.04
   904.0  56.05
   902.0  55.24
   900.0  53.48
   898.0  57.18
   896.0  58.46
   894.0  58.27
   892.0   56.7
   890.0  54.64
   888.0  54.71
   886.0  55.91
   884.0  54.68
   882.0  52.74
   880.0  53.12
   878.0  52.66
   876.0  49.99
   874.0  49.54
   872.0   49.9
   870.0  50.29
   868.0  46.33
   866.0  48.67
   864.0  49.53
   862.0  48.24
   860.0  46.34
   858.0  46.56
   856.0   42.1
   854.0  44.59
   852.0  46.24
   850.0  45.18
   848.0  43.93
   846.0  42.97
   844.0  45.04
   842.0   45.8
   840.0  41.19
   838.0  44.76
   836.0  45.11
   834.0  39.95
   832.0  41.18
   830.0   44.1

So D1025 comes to -0.08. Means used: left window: 57.6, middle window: 48.6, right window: 40.3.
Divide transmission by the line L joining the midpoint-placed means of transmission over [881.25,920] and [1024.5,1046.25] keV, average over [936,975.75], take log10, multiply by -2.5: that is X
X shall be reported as -0.16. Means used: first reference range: 56.2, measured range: 59.2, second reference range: 44.3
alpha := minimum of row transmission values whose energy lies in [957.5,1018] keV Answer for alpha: 47.12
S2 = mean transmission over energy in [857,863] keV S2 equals 47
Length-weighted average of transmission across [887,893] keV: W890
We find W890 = 55.4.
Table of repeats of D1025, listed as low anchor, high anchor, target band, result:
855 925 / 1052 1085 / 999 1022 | -0.19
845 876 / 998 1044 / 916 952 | -0.22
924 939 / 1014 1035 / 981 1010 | -0.04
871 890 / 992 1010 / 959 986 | -0.04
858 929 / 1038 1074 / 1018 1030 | -0.16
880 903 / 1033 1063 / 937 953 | -0.14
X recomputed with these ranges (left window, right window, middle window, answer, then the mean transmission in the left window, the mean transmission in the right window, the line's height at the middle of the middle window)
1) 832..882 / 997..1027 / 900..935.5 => -0.18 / 46.6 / 52.8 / 49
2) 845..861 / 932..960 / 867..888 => -0.06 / 44.7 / 59.9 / 48.7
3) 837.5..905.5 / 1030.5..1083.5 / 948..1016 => -0.25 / 50.1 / 41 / 44.7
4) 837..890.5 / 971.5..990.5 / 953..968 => -0.20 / 48.3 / 52.7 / 52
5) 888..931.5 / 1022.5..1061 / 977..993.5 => -0.08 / 57.4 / 43.5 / 49.4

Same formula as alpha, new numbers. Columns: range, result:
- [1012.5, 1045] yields 39.9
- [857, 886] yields 46.33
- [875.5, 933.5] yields 49.99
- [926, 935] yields 58.58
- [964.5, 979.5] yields 51.06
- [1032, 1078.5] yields 38.26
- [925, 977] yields 53.19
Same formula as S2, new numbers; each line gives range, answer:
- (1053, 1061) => 41.3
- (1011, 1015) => 52.7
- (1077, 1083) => 38.8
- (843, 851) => 44.3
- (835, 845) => 44.4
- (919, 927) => 59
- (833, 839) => 43.3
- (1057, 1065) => 40.3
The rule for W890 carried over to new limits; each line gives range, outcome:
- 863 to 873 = 48.9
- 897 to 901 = 55.3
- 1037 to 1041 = 42.5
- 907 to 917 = 57.4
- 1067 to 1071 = 39.3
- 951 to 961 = 62.9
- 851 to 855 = 45.4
